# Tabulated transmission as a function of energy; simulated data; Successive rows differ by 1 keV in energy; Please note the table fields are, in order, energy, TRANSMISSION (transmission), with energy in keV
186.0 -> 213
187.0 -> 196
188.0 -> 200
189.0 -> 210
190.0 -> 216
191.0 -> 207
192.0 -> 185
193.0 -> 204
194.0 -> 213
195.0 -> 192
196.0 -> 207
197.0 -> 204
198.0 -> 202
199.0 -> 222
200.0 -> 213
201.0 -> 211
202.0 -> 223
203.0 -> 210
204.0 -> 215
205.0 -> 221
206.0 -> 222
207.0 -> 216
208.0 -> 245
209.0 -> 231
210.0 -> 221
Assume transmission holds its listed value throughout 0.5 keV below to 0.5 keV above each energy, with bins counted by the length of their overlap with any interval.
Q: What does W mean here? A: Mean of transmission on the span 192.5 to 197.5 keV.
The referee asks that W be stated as 204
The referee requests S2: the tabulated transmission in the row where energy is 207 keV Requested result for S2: 216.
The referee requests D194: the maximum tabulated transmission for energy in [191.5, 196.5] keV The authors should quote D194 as 213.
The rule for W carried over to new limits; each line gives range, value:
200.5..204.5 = 215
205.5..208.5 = 228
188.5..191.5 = 211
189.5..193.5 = 203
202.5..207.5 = 217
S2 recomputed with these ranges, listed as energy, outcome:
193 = 204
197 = 204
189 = 210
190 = 216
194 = 213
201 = 211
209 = 231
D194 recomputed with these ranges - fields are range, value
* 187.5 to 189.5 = 210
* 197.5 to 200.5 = 222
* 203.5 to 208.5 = 245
